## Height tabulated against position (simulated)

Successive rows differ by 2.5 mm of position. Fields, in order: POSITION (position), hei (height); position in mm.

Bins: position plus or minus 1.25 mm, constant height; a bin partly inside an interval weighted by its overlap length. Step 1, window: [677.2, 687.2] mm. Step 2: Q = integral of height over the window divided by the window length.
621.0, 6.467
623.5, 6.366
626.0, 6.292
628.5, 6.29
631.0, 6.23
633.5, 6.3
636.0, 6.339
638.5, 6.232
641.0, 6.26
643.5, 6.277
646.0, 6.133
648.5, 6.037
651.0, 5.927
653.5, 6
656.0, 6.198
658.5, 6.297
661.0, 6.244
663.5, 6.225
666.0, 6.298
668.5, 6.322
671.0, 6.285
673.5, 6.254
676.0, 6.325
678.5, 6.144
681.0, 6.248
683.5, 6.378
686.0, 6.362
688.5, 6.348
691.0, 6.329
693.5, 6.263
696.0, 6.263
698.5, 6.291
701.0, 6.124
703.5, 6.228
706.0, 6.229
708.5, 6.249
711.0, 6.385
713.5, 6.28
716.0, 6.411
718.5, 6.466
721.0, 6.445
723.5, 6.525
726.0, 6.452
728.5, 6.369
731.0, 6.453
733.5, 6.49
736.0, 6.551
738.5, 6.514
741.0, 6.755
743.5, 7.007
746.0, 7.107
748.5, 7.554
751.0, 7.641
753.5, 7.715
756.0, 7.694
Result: 6.28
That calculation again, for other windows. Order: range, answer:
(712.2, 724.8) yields 6.43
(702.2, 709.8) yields 6.24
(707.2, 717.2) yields 6.33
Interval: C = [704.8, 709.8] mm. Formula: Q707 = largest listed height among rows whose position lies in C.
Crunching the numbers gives 6.249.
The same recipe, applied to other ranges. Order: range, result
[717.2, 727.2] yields 6.525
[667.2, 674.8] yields 6.322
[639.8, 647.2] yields 6.277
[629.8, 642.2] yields 6.339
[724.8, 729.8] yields 6.452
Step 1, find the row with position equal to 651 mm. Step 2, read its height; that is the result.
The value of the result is 5.927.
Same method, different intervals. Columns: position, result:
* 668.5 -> 6.322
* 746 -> 7.107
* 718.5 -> 6.466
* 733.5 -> 6.49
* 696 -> 6.263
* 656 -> 6.198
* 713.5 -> 6.28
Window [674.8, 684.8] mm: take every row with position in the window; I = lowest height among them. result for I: 6.144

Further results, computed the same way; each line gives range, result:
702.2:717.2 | 6.228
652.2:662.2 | 6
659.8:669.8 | 6.225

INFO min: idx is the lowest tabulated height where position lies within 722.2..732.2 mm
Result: 6.369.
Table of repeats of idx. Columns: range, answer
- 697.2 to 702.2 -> 6.124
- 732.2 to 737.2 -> 6.49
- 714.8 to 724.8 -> 6.411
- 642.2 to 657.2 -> 5.927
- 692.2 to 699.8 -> 6.263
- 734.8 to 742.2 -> 6.514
